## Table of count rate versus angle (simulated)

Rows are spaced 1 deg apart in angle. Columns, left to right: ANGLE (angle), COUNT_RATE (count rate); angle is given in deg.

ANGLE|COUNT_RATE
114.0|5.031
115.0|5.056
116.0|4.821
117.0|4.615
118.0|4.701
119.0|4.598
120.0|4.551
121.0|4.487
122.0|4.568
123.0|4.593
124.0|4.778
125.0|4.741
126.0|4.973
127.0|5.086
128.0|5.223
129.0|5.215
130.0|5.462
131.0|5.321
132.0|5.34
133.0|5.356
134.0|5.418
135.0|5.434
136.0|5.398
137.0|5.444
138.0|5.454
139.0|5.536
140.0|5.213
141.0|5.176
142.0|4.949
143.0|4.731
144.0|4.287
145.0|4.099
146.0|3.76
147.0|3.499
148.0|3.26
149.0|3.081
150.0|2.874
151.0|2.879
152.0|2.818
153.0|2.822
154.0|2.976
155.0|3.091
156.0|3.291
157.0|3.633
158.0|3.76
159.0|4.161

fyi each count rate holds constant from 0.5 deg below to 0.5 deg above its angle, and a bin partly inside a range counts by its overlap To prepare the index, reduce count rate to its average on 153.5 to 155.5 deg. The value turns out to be 3.03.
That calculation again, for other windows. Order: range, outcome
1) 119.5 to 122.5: 4.54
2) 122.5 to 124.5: 4.69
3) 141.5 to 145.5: 4.52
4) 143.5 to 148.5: 3.78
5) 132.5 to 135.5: 5.4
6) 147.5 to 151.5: 3.02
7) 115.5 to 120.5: 4.66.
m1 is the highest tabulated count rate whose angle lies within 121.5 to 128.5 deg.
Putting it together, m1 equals 5.223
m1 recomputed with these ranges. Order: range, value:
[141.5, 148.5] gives 4.949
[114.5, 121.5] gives 5.056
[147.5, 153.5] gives 3.26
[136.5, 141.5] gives 5.536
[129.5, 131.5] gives 5.462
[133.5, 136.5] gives 5.434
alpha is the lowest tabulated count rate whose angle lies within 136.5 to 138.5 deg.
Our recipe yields 5.444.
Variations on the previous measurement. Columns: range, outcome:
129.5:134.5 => 5.321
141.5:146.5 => 3.76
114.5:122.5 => 4.487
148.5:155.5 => 2.818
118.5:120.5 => 4.551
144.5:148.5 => 3.26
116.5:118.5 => 4.615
